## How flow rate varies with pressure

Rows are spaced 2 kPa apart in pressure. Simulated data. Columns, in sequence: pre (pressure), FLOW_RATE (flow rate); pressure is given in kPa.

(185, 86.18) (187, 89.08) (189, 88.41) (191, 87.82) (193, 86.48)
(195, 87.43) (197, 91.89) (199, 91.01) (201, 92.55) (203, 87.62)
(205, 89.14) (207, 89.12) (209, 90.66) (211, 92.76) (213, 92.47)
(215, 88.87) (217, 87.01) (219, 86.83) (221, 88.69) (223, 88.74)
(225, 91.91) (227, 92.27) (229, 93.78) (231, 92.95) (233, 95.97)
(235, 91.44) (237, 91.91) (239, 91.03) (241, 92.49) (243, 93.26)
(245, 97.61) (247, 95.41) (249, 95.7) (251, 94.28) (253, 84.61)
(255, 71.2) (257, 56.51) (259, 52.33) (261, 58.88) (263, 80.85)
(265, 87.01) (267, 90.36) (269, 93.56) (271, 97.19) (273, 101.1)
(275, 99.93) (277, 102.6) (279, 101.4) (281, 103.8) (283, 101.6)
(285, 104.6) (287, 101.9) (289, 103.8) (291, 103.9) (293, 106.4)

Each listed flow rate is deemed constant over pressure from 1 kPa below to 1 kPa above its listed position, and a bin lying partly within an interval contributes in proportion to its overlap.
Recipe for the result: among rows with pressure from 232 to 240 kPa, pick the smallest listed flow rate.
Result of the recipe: 91.03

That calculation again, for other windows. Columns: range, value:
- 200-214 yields 87.62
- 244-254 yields 84.61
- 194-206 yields 87.43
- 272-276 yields 99.93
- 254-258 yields 56.51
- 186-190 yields 88.41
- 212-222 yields 86.83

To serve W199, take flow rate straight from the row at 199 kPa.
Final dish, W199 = 91.01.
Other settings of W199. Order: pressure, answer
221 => 88.69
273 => 101.1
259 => 52.33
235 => 91.44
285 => 104.6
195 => 87.43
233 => 95.97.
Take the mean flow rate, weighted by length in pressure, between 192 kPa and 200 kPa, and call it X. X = 89.2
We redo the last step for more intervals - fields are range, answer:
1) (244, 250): 96.2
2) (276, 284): 102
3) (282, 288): 103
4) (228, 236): 93.5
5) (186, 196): 87.8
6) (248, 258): 80.5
